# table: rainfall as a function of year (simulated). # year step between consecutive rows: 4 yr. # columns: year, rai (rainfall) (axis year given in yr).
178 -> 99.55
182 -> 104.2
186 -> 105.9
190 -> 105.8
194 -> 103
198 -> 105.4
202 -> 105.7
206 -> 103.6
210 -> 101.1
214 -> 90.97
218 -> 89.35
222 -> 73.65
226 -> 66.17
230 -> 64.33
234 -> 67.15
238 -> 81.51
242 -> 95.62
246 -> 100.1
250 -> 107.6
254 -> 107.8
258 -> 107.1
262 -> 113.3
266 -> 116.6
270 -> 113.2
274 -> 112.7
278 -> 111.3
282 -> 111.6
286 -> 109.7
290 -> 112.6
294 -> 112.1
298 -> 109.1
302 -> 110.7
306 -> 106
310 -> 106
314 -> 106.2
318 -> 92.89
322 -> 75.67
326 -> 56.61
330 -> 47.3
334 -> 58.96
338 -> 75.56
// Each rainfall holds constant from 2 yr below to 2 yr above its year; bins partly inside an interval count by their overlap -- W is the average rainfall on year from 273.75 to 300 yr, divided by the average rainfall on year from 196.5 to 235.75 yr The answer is 1.28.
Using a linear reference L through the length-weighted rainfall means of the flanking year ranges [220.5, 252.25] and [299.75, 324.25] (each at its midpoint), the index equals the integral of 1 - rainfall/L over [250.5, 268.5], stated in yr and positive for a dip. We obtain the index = -4.8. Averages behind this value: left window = 82.4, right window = 99.2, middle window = 111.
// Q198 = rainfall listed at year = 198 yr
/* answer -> 105.4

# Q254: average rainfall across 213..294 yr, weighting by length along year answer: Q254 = 98.1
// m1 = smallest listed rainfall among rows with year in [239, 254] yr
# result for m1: 95.62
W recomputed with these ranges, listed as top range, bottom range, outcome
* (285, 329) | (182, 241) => 1.08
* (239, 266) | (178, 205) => 1.01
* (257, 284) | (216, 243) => 1.48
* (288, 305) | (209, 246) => 1.36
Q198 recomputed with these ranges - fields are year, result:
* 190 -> 105.8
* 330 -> 47.3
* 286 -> 109.7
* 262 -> 113.3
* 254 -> 107.8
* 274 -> 112.7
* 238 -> 81.51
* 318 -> 92.89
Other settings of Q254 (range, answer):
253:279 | 112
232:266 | 98.6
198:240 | 85.4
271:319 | 109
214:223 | 84.5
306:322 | 99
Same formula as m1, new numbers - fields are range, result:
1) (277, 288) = 109.7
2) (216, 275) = 64.33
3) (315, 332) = 47.3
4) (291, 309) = 106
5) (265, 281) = 111.3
